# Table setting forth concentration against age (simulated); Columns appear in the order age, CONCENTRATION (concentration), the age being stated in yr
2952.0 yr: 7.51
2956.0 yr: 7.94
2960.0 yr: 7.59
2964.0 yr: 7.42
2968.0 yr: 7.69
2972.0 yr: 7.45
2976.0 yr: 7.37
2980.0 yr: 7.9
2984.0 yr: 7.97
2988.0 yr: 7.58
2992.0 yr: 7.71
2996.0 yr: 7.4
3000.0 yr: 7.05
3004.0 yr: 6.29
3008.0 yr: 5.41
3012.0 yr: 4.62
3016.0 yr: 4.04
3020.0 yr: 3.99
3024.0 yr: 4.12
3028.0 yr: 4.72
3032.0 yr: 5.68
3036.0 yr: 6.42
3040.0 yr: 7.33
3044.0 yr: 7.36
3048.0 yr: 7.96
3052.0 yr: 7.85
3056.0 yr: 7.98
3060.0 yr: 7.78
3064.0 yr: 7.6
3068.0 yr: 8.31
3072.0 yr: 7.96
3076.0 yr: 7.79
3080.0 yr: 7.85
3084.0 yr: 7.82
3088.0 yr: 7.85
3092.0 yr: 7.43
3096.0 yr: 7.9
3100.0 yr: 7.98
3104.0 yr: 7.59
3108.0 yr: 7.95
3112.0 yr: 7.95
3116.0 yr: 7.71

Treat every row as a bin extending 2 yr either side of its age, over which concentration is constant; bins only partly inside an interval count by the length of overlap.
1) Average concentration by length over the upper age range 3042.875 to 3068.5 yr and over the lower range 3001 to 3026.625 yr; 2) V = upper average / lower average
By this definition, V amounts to 1.6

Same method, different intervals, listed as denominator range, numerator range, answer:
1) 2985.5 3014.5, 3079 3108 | 1.19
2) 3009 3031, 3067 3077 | 1.82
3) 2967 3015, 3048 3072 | 1.14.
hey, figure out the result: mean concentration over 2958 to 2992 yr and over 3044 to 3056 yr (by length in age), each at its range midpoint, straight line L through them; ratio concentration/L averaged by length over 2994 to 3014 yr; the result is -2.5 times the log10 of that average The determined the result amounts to 0.244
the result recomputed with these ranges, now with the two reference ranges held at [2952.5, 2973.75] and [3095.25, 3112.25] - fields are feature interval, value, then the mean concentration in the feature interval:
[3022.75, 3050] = 0.23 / 6.29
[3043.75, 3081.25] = -0.01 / 7.87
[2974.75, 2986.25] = -0.02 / 7.77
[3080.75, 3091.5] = 0.01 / 7.78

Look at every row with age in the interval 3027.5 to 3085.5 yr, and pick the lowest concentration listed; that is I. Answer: 4.72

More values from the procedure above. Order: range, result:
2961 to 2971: 7.42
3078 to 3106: 7.43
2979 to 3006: 6.29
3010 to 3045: 3.99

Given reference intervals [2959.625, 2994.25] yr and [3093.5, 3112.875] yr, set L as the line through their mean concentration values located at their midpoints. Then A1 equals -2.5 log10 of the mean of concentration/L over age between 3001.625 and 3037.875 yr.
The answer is 0.46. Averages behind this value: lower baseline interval 7.63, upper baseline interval 7.86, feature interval 5.05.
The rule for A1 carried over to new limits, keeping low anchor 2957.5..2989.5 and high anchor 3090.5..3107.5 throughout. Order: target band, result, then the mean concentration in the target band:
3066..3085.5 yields -0.03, 7.95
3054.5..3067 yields -0.01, 7.82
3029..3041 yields 0.22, 6.26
